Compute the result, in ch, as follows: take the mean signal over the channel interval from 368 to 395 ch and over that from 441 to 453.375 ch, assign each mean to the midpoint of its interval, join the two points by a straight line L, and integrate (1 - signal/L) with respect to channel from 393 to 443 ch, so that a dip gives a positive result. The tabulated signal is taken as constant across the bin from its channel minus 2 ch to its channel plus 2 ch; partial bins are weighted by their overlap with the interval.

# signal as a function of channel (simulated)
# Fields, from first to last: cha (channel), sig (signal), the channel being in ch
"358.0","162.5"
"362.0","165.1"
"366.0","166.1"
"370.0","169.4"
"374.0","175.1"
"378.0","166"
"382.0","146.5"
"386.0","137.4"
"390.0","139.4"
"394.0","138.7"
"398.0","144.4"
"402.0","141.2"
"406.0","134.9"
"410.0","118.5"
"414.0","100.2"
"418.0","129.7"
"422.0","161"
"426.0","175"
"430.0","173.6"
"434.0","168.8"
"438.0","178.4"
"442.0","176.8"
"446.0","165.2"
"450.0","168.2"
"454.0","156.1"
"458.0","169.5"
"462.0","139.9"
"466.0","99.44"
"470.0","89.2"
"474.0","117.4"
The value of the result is 4.0 ch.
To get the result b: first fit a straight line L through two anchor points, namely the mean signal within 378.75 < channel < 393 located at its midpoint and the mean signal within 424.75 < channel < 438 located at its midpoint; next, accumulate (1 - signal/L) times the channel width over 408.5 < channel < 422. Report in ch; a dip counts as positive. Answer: 3.3 ch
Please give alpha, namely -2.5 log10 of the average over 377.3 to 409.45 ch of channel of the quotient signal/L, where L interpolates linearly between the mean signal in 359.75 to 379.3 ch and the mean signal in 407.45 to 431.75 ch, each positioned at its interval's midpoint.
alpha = 0.11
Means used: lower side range 168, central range 142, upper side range 143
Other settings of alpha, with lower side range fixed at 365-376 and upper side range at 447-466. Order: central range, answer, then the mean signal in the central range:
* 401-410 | 0.22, 133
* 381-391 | 0.19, 141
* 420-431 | -0.07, 170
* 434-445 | -0.12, 175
